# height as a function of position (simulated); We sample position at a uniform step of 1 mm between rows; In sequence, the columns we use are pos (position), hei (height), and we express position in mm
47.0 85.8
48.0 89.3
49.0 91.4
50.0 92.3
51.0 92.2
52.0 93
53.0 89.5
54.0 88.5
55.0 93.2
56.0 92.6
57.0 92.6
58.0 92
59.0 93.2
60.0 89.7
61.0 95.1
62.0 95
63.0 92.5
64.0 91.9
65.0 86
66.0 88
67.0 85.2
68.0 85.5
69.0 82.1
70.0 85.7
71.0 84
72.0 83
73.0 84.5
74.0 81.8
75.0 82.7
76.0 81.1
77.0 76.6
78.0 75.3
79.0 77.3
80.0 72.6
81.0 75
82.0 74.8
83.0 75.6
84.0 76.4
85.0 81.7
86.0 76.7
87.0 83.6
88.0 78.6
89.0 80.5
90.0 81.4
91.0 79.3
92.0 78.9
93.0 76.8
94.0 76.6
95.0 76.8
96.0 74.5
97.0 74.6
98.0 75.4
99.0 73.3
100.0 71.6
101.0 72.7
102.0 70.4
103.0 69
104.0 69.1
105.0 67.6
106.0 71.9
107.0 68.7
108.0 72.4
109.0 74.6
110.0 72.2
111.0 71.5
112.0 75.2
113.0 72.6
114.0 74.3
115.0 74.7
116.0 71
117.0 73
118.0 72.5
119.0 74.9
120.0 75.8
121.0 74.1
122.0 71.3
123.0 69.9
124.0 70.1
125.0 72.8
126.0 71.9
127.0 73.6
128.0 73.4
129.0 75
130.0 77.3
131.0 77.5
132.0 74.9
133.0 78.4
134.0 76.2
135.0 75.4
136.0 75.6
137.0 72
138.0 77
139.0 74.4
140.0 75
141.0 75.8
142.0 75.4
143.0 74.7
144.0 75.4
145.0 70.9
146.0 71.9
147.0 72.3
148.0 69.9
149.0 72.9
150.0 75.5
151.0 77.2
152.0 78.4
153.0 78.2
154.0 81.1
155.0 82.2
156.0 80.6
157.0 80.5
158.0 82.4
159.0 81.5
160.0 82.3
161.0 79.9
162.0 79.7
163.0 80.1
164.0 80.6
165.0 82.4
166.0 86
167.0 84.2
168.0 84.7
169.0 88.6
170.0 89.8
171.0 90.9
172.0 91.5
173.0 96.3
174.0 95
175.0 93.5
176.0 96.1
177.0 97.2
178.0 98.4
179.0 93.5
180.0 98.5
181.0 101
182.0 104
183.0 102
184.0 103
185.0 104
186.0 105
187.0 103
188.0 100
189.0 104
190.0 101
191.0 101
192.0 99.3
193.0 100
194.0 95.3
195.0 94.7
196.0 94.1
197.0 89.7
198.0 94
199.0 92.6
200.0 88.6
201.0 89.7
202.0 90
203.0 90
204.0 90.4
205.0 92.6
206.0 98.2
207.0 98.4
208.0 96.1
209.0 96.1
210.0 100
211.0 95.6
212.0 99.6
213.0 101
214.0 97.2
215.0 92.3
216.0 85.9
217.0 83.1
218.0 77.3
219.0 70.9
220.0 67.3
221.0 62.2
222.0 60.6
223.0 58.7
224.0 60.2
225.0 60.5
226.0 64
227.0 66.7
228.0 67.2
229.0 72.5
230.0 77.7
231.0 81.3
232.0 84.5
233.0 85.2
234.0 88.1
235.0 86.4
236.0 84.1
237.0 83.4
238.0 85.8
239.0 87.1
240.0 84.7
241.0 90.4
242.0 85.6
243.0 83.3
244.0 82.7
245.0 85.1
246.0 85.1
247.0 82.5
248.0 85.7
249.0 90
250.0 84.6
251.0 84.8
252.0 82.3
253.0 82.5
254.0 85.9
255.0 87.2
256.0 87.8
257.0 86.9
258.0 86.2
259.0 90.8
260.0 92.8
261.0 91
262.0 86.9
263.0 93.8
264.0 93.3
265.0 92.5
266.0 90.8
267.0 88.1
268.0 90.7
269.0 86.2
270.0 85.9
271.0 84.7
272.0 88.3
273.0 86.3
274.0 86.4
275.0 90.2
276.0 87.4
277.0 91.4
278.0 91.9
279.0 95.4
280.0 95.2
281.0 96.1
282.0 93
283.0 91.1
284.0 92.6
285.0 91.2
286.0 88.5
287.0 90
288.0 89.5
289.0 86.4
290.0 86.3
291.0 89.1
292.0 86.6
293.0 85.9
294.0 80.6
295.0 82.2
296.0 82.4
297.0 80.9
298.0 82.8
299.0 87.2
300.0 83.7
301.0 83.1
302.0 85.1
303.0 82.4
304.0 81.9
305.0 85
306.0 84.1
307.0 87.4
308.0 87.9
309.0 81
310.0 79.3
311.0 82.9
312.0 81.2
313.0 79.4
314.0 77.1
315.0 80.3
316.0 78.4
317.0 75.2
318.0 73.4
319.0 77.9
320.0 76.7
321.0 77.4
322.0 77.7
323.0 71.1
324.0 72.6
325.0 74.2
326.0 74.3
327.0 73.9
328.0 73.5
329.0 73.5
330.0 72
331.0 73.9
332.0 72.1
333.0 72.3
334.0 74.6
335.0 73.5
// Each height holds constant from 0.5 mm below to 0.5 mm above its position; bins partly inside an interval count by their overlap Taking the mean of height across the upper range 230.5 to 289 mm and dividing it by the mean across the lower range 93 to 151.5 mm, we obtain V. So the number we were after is 1.20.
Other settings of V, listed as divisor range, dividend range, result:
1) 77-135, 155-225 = 1.21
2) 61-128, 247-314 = 1.13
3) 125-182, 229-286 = 1.08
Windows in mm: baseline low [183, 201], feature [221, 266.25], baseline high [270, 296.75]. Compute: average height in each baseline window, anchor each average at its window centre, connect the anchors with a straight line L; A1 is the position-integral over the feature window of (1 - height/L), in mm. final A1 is 5.1 mm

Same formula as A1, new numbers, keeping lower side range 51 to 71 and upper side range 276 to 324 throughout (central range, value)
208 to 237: 2.12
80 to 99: 2.54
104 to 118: 2.62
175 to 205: -3.52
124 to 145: 3.18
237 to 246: 0.03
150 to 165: 1.27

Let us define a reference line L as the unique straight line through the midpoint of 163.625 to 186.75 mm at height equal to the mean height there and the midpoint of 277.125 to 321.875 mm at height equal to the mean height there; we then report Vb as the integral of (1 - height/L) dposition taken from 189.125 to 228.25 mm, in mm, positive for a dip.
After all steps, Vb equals 2.3 mm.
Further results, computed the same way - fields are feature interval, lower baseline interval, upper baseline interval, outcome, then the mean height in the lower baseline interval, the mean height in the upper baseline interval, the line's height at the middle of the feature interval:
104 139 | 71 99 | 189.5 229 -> 3.1 mm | 78.2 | 86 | 80.5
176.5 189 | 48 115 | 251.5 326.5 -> -2.7 mm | 80.8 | 85.2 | 83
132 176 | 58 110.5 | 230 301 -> 1.2 mm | 79.3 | 87.3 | 82.4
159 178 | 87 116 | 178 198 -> 1.2 mm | 74.2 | 99.5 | 93.8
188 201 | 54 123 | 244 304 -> -1.9 mm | 79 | 87.6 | 83.9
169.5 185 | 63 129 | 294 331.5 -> -3.9 mm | 76.5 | 79.3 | 77.6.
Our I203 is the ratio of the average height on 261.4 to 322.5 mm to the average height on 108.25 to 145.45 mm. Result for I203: 1.2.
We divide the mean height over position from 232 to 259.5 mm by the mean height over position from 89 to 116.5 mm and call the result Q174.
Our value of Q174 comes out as 1.2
